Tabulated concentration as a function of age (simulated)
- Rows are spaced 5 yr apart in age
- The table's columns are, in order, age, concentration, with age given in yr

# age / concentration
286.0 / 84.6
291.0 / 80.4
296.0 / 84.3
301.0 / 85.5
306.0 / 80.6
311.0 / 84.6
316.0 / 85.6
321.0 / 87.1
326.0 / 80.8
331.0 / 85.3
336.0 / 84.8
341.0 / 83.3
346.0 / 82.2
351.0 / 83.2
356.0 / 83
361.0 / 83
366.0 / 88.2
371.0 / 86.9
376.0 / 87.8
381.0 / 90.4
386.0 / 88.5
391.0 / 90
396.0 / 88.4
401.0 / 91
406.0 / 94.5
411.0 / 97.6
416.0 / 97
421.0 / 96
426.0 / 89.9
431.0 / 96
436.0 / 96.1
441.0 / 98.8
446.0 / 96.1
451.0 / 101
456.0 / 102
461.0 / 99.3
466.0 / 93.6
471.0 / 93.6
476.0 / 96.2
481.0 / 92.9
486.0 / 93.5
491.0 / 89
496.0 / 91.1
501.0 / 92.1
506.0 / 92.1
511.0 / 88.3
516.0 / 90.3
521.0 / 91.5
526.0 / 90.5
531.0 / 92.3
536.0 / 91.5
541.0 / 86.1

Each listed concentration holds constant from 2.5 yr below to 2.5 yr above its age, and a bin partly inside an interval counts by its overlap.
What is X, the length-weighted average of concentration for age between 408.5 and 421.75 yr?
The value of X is 97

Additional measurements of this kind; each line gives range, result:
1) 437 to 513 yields 94.7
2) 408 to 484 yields 96.4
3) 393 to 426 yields 93.7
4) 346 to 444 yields 90.7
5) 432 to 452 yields 97.6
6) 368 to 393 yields 88.7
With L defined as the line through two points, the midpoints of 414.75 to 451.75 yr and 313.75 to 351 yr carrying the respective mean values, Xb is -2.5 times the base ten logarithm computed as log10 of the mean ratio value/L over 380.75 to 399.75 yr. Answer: 0.020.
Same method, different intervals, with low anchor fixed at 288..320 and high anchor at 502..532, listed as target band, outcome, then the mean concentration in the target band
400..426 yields -0.091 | 95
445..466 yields -0.120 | 99.1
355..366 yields 0.018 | 84.2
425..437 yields -0.075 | 94.2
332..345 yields 0.011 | 84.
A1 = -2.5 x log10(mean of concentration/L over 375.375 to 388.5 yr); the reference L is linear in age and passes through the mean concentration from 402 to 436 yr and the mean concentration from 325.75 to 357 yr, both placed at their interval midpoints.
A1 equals 0.00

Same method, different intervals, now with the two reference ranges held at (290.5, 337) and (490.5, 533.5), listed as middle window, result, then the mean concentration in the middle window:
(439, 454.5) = -0.12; 98.8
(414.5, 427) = -0.08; 94.6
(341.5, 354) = 0.03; 82.8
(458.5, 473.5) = -0.07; 95.5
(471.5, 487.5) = -0.05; 94.2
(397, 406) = -0.05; 91.5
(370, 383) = -0.03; 88.5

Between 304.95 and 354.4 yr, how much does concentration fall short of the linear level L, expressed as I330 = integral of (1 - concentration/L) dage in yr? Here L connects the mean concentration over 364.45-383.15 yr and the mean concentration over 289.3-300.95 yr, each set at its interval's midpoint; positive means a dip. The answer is 0.91 yr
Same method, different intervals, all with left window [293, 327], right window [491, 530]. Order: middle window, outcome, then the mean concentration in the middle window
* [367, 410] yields -1.6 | 89.9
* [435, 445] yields -1.0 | 97.4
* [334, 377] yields 0.5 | 84.6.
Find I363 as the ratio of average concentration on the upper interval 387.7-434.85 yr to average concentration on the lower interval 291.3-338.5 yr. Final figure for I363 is 1.1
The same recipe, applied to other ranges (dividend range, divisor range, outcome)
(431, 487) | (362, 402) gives 1.09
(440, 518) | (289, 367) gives 1.13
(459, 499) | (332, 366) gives 1.12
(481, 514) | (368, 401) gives 1.03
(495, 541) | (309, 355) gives 1.08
